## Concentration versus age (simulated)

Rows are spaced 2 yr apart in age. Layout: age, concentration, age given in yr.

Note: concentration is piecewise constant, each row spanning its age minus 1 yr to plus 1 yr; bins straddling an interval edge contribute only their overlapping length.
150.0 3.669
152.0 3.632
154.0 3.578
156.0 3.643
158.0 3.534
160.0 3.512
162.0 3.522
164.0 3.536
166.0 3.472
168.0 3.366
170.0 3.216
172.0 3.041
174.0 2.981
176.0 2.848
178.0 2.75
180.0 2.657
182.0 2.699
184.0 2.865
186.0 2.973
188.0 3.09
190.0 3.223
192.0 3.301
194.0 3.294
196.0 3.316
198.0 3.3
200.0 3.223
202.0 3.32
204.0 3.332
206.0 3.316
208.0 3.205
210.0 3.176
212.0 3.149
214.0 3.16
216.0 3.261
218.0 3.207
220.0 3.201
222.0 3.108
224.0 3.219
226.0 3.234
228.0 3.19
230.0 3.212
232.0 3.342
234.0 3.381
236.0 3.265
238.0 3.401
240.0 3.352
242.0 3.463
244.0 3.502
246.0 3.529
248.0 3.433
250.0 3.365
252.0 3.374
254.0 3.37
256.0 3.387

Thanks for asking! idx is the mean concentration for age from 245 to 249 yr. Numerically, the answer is 3.48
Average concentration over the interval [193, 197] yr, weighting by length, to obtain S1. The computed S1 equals 3.3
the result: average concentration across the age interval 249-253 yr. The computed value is 3.37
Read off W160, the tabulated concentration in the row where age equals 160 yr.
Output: 3.512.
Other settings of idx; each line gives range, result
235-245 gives 3.4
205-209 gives 3.26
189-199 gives 3.29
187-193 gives 3.2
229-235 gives 3.31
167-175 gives 3.15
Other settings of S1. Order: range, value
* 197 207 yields 3.3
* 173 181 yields 2.81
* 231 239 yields 3.35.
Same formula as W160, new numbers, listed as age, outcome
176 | 2.848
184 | 2.865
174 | 2.981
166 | 3.472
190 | 3.223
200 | 3.223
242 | 3.463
